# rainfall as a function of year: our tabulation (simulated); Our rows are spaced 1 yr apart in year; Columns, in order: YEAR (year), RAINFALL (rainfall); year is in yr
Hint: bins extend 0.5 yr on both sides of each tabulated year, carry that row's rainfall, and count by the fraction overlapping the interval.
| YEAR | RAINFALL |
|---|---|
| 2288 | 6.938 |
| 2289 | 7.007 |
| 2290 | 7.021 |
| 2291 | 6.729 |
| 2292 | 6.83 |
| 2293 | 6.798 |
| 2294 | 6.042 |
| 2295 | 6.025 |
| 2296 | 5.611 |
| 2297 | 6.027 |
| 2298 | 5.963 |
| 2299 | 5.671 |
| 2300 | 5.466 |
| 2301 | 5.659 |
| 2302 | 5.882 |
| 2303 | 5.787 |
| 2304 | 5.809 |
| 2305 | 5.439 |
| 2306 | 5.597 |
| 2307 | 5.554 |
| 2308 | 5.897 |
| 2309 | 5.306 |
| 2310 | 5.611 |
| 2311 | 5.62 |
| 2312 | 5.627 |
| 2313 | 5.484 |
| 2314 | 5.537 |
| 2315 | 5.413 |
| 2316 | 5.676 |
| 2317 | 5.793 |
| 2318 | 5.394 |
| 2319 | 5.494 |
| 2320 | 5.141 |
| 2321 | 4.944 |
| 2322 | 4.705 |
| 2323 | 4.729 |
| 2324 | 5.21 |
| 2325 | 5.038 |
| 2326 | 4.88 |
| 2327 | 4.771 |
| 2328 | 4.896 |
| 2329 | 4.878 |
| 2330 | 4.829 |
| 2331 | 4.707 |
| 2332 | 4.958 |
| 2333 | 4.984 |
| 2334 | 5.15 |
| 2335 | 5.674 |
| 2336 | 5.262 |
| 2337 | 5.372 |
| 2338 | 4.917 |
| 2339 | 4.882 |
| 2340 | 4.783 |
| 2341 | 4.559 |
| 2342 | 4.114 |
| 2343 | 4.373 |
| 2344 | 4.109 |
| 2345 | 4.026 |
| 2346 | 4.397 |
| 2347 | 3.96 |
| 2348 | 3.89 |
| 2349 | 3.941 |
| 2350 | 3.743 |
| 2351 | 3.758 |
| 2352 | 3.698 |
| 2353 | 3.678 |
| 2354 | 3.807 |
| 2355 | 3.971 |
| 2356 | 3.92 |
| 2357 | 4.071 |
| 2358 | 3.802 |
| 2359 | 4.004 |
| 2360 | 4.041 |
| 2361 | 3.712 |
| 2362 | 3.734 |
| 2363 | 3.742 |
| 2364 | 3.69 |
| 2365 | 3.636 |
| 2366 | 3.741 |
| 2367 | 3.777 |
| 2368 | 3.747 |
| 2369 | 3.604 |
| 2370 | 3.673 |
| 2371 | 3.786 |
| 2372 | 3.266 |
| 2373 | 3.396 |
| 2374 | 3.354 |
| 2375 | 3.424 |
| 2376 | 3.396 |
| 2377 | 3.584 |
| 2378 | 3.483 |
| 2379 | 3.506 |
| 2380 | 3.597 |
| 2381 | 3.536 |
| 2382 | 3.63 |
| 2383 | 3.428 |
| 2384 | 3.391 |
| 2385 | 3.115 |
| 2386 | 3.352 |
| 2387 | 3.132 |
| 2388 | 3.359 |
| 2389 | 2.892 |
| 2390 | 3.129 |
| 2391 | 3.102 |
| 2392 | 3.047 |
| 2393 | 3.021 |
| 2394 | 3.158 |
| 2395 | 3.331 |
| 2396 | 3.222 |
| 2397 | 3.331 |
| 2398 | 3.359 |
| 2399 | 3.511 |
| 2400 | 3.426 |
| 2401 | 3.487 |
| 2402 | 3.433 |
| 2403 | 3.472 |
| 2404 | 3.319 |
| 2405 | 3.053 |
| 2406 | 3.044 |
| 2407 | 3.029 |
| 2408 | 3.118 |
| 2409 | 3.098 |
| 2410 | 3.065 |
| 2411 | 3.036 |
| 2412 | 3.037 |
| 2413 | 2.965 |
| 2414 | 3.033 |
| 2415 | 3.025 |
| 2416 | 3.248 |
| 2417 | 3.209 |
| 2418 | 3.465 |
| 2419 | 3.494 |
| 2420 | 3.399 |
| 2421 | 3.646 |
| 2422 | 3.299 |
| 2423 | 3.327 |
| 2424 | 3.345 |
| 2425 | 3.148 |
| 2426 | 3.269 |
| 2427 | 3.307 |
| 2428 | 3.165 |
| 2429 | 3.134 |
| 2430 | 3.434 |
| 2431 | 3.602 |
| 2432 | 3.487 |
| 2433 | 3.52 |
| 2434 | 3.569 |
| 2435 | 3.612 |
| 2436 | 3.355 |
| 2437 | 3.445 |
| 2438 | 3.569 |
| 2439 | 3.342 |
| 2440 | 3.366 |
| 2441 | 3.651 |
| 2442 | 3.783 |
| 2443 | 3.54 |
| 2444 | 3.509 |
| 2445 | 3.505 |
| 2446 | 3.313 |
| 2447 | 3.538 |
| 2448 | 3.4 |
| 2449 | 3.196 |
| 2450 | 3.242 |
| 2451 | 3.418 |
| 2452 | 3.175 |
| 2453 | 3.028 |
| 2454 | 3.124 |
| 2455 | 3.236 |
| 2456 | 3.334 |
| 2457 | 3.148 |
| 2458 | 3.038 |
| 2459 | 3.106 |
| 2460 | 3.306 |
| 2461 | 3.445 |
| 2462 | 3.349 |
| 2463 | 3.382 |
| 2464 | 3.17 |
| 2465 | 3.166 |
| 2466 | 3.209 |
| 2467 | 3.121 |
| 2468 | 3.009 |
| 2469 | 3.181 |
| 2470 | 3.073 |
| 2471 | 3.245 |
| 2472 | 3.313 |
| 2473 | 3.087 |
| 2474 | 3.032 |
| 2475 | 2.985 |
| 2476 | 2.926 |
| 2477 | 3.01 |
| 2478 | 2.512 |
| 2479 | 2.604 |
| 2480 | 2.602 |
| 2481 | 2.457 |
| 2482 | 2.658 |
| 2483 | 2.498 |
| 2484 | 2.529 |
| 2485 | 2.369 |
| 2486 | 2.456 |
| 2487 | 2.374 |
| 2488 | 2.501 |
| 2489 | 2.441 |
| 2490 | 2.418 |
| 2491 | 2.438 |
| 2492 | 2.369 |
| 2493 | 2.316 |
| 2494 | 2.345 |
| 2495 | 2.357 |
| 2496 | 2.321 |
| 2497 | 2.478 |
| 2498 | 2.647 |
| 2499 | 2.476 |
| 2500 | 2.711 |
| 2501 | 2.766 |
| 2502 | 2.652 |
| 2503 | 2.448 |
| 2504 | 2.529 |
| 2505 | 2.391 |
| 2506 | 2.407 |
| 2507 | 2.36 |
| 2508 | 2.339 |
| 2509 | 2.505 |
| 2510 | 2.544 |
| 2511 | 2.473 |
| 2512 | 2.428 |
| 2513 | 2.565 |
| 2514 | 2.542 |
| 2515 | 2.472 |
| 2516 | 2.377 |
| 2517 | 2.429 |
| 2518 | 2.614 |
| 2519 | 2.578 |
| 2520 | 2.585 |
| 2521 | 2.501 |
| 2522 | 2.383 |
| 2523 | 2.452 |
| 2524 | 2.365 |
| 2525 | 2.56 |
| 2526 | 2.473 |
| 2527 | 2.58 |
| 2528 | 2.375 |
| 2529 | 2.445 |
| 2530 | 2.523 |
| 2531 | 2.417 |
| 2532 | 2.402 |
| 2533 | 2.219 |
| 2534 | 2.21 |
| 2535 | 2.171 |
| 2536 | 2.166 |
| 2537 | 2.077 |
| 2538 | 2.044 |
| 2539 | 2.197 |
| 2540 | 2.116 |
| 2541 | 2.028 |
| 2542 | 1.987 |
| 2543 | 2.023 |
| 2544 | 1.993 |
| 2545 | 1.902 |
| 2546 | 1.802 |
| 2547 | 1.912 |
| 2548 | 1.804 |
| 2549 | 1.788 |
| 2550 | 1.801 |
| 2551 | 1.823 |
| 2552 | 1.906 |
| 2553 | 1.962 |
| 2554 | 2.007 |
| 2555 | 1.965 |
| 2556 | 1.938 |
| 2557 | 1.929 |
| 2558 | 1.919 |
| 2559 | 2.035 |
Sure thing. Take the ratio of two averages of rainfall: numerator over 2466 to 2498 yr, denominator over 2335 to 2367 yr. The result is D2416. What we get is 0.7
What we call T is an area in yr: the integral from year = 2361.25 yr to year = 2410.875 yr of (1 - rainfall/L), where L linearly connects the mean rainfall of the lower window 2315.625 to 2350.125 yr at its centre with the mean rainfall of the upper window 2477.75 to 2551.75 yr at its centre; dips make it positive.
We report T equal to 8.7 yr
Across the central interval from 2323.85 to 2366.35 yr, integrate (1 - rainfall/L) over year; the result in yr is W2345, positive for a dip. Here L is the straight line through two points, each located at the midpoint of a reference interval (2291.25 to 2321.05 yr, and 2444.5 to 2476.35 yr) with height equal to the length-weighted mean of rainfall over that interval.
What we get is 6.3 yr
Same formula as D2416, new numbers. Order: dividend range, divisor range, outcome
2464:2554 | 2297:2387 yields 0.55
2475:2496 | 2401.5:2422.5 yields 0.78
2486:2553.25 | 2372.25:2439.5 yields 0.70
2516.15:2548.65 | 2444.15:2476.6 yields 0.70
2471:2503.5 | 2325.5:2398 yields 0.67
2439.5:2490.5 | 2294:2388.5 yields 0.68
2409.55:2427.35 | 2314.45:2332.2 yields 0.64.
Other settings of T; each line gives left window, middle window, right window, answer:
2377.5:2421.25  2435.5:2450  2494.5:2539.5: -2.45 yr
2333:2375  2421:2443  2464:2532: -1.01 yr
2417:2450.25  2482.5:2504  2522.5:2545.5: 1.96 yr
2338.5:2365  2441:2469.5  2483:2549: -3.07 yr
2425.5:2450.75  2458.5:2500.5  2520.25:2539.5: 2.39 yr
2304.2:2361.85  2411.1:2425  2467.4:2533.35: 1.48 yr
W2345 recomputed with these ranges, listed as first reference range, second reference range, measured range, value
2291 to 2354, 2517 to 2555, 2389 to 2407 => 3.72 yr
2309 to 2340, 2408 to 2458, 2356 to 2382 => 4.50 yr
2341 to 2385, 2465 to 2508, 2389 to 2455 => -1.81 yr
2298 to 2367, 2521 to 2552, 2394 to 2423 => 4.16 yr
